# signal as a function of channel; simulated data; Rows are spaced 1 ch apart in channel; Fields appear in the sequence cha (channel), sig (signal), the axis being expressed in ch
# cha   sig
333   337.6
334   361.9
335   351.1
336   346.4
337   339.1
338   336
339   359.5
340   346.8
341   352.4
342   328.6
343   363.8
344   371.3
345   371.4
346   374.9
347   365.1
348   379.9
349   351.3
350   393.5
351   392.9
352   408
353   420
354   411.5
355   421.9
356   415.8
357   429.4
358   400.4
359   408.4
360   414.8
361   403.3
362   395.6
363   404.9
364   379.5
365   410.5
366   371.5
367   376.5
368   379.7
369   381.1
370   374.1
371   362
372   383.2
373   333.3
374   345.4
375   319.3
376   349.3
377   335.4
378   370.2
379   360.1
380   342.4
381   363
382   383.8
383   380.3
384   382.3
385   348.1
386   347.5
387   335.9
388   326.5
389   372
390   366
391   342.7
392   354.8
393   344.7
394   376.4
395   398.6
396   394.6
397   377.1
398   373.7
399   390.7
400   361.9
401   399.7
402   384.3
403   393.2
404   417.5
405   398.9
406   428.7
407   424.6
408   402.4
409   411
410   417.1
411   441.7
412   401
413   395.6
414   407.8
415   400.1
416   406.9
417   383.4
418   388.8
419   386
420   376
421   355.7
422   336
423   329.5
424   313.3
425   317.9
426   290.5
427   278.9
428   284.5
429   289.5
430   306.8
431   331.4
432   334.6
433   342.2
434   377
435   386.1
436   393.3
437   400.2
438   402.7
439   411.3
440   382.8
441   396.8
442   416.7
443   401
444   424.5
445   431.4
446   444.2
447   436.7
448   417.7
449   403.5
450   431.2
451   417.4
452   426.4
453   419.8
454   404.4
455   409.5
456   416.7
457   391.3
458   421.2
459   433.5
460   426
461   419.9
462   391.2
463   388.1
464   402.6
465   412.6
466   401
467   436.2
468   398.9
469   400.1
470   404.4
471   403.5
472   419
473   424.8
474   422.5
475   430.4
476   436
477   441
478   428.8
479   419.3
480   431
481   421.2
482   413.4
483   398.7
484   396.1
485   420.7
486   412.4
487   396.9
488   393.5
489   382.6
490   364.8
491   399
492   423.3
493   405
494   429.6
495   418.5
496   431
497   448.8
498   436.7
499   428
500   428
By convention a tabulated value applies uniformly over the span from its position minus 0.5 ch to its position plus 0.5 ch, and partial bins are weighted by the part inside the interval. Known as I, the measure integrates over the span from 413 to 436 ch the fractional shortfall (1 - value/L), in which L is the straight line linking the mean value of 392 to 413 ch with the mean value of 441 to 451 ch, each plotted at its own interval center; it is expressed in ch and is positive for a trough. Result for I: 3.37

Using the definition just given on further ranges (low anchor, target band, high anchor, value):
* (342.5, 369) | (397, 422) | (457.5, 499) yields 0.4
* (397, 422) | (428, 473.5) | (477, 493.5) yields 0.4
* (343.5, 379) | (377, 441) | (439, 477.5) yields 4.6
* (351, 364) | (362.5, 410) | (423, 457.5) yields 2.9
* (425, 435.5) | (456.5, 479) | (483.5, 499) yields -2.3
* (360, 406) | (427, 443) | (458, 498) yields 1.3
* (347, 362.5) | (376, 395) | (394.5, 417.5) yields 2.0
